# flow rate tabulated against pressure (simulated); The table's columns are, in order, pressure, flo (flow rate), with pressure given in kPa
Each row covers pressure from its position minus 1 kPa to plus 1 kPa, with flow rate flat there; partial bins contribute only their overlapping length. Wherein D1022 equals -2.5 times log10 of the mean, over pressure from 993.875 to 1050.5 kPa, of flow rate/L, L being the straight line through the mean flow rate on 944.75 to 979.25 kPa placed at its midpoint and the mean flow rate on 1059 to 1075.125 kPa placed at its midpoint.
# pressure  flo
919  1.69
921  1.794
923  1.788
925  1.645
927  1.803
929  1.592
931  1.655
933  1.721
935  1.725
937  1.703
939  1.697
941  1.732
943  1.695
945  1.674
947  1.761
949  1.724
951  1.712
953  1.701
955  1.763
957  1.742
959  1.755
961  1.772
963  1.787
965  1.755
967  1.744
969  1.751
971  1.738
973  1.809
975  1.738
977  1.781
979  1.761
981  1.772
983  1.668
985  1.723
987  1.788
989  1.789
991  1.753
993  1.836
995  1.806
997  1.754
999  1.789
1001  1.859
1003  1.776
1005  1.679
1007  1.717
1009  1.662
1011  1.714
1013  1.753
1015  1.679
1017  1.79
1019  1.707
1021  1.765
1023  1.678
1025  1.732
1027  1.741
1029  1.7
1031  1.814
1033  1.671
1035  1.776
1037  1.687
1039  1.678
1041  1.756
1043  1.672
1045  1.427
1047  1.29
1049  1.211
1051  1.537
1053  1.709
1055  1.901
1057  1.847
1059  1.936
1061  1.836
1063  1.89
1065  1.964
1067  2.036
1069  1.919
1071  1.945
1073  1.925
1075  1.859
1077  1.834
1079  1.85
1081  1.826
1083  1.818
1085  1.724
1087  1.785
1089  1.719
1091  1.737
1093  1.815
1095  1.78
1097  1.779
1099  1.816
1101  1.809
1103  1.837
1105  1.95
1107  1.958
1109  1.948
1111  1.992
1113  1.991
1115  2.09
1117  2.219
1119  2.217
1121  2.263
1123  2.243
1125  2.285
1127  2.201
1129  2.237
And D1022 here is 0.099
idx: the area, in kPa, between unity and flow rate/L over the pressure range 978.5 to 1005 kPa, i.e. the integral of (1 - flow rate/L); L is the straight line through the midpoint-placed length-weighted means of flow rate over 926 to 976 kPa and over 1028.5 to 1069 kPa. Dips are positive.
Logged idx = -0.7 kPa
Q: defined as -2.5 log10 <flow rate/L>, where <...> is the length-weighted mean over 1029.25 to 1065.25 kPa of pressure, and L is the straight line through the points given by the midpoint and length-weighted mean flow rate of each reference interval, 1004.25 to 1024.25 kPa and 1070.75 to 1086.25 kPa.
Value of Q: 0.05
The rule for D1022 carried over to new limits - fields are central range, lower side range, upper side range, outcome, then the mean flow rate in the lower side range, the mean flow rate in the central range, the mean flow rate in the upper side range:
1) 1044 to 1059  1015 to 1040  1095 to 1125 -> 0.14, 1.73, 1.59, 2.01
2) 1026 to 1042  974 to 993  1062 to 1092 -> 0.05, 1.76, 1.73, 1.86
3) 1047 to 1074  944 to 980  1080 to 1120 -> 0.03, 1.75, 1.8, 1.89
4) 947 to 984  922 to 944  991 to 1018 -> -0.01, 1.71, 1.75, 1.75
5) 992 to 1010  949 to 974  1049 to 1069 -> 0.01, 1.75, 1.76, 1.82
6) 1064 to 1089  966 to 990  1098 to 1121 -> 0.04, 1.76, 1.87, 2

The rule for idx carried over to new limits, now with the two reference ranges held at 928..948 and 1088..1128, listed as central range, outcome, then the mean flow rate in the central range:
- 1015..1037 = 1.33 kPa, 1.73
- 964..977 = -0.05 kPa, 1.76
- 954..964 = -0.19 kPa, 1.76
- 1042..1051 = 2.22 kPa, 1.42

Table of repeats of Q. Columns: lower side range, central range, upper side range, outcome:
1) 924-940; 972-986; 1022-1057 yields -0.05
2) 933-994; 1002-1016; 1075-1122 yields 0.05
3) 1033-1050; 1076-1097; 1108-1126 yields 0.07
